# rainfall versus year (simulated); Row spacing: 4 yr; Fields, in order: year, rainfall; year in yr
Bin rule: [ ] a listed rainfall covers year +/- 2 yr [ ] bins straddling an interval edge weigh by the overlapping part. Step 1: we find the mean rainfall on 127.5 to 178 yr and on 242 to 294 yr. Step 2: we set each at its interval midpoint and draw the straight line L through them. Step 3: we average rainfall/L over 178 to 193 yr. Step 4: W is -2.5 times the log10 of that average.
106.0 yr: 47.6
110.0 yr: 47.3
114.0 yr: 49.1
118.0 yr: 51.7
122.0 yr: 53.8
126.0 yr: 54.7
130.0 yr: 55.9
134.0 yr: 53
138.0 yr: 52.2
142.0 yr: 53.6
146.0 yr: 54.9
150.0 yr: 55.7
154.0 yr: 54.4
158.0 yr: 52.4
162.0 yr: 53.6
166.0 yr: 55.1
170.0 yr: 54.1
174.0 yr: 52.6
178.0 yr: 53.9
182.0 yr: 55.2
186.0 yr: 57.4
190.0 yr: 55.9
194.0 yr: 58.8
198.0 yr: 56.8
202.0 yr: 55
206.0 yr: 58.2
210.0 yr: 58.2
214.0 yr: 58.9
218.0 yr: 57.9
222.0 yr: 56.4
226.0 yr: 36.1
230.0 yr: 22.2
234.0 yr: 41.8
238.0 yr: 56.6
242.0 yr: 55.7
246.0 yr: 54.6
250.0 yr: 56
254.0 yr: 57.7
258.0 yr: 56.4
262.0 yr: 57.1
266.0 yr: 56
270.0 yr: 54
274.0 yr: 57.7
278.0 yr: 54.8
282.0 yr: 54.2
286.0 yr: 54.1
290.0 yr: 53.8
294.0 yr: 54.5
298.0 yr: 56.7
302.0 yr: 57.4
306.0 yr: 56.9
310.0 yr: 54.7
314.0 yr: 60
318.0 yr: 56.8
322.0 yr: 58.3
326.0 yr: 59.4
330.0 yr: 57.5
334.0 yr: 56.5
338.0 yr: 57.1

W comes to -0.03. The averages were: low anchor 54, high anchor 55.5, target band 56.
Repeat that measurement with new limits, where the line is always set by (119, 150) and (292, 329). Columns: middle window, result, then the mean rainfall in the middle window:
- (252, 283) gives 0.01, 56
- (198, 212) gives -0.03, 57.1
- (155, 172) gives 0.01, 53.8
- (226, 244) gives 0.28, 43.2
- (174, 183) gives 0.02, 54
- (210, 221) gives -0.05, 58.2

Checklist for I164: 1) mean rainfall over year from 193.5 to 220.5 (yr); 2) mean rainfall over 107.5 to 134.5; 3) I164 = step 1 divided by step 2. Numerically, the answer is 1.11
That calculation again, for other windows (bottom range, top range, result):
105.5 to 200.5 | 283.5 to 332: 1.05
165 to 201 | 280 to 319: 1.01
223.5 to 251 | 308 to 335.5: 1.25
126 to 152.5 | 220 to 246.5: 0.84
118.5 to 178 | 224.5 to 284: 0.96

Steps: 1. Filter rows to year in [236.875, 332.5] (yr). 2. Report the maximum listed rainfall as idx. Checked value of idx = 60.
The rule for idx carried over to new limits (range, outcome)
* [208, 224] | 58.9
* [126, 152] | 55.9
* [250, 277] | 57.7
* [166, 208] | 58.8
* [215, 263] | 57.9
